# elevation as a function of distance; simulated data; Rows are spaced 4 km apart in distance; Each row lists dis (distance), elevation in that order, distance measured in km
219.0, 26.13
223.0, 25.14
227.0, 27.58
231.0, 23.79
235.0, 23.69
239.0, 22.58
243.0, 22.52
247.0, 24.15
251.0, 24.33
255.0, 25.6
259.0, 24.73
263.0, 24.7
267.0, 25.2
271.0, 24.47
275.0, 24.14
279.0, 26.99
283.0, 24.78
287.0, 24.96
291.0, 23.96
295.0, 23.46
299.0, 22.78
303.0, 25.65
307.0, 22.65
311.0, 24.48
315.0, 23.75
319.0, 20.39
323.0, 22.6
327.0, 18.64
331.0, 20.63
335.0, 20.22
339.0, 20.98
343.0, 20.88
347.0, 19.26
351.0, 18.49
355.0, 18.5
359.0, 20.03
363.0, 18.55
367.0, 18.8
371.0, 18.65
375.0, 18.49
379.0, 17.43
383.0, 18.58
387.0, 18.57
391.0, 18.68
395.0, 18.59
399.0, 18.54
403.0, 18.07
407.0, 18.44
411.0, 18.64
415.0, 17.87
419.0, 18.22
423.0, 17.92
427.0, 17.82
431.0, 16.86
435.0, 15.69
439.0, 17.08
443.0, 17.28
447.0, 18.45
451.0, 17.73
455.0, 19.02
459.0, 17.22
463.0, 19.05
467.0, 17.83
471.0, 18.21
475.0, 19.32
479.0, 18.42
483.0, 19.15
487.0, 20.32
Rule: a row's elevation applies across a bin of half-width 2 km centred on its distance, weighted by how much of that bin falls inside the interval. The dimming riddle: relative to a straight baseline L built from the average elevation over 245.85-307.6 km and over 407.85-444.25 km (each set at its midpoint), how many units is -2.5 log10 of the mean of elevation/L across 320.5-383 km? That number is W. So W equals 0.09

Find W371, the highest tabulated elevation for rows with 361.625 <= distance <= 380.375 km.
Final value 18.8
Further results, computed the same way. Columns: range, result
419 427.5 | 18.22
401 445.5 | 18.64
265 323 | 26.99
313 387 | 23.75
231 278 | 25.6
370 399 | 18.68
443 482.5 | 19.32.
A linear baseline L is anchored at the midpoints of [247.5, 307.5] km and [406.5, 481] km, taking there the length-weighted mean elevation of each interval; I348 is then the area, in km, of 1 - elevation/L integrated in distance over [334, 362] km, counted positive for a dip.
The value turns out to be 2.7 km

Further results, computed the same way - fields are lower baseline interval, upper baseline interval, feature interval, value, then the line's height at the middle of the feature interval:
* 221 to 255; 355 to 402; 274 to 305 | -3.33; 22.2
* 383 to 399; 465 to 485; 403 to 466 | 2.59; 18.6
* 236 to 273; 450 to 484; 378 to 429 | 4.78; 20.2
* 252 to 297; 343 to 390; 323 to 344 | 0.46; 20.9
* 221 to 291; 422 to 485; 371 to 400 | 2.61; 20.3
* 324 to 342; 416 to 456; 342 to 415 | 1.57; 19.1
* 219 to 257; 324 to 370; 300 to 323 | -2.28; 21.2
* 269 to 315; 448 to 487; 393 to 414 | 2.27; 20.7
